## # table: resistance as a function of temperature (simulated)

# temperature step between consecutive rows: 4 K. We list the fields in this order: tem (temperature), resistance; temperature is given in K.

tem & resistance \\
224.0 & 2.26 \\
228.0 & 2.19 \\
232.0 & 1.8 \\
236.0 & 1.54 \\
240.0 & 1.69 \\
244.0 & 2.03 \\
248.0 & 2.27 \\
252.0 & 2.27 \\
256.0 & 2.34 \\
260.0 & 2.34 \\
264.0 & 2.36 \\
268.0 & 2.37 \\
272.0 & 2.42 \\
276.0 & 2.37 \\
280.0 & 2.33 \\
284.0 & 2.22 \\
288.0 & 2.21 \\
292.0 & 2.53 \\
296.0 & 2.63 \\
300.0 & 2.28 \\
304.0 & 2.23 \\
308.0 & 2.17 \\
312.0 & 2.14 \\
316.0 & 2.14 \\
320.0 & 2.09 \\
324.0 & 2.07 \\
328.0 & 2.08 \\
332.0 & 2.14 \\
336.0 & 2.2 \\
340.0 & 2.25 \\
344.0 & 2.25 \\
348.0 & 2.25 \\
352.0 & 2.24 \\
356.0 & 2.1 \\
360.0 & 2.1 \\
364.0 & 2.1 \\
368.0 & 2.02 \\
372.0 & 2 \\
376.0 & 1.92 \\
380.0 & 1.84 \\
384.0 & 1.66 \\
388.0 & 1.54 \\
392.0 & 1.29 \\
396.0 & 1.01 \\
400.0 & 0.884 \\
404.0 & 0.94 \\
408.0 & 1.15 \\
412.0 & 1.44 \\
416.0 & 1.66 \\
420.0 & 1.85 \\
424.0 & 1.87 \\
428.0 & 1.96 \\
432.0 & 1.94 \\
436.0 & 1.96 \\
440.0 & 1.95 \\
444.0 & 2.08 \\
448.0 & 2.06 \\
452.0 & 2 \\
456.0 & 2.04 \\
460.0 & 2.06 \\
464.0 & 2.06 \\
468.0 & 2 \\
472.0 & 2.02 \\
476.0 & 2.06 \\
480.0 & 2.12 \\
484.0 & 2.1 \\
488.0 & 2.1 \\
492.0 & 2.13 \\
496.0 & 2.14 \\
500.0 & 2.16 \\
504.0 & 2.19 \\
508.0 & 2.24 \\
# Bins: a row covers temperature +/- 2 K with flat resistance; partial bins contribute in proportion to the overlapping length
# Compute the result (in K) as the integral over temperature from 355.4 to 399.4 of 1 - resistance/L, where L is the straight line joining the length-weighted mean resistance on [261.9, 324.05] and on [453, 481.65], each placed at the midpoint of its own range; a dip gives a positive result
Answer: 8.8 K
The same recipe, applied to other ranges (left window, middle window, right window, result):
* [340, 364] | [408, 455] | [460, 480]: 5.2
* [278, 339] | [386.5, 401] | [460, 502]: 6.5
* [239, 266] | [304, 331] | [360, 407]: -3.3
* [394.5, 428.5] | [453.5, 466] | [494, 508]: -1.6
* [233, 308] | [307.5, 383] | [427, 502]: 2.2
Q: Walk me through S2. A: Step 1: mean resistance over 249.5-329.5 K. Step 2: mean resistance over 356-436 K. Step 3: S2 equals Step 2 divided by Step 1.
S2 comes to 0.73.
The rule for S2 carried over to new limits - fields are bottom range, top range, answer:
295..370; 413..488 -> 0.91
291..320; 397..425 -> 0.60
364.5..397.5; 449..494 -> 1.22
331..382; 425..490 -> 0.96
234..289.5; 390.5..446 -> 0.72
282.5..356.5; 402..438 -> 0.74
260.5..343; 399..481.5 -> 0.81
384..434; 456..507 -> 1.43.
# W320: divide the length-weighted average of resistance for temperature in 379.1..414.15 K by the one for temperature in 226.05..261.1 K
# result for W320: 0.63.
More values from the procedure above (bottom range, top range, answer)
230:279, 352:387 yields 0.92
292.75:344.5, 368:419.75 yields 0.67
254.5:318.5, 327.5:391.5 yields 0.87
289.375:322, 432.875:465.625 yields 0.89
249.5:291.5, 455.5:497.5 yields 0.89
